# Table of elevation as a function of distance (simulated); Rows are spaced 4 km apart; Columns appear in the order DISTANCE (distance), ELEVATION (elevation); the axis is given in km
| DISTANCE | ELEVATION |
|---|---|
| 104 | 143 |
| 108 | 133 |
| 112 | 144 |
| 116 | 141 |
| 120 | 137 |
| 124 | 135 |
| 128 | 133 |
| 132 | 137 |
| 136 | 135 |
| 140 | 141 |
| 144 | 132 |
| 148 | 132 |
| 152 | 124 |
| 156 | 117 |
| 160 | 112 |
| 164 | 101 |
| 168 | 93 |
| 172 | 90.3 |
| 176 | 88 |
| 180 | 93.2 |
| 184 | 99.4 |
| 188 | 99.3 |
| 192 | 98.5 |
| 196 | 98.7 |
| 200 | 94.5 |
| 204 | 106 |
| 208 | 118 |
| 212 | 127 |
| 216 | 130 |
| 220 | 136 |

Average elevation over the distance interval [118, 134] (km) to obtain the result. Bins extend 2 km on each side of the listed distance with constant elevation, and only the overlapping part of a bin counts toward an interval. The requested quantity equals 136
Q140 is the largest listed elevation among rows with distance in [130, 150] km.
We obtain 141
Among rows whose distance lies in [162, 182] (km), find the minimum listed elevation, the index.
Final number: 88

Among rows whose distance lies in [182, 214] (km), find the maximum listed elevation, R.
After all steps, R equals 127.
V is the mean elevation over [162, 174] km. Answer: 94.8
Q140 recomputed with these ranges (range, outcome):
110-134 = 144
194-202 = 98.7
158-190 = 112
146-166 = 132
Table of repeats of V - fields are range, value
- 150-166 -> 114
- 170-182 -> 90.5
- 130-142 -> 138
